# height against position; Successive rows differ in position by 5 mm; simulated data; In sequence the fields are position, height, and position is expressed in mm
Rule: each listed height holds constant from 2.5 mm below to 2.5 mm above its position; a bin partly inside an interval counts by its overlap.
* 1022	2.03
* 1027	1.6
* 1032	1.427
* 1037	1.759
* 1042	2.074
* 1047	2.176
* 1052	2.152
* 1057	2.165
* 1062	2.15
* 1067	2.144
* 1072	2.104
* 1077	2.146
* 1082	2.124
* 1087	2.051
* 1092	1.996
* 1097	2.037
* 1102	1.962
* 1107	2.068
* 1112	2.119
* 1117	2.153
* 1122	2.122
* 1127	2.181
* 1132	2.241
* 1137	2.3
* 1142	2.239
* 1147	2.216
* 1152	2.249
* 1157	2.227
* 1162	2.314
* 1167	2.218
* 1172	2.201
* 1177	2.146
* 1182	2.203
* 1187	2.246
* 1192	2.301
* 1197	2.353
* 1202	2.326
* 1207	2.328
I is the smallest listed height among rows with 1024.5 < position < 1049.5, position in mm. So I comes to 1.427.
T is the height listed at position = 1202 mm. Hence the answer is 2.326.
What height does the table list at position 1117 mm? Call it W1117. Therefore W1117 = 2.153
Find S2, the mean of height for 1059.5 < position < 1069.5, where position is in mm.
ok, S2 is 2.15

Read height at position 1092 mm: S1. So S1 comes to 1.996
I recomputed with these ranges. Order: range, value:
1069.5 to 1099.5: 1.996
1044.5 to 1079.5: 2.104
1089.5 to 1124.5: 1.962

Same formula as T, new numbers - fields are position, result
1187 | 2.246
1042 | 2.074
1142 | 2.239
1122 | 2.122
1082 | 2.124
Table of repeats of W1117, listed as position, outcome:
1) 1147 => 2.216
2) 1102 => 1.962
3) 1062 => 2.15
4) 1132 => 2.241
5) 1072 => 2.104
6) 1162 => 2.314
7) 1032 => 1.427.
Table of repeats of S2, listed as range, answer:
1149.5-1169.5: 2.25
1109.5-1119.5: 2.14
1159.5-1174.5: 2.24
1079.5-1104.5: 2.03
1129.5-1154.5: 2.25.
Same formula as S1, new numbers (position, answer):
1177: 2.146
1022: 2.03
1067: 2.144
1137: 2.3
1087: 2.051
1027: 1.6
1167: 2.218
